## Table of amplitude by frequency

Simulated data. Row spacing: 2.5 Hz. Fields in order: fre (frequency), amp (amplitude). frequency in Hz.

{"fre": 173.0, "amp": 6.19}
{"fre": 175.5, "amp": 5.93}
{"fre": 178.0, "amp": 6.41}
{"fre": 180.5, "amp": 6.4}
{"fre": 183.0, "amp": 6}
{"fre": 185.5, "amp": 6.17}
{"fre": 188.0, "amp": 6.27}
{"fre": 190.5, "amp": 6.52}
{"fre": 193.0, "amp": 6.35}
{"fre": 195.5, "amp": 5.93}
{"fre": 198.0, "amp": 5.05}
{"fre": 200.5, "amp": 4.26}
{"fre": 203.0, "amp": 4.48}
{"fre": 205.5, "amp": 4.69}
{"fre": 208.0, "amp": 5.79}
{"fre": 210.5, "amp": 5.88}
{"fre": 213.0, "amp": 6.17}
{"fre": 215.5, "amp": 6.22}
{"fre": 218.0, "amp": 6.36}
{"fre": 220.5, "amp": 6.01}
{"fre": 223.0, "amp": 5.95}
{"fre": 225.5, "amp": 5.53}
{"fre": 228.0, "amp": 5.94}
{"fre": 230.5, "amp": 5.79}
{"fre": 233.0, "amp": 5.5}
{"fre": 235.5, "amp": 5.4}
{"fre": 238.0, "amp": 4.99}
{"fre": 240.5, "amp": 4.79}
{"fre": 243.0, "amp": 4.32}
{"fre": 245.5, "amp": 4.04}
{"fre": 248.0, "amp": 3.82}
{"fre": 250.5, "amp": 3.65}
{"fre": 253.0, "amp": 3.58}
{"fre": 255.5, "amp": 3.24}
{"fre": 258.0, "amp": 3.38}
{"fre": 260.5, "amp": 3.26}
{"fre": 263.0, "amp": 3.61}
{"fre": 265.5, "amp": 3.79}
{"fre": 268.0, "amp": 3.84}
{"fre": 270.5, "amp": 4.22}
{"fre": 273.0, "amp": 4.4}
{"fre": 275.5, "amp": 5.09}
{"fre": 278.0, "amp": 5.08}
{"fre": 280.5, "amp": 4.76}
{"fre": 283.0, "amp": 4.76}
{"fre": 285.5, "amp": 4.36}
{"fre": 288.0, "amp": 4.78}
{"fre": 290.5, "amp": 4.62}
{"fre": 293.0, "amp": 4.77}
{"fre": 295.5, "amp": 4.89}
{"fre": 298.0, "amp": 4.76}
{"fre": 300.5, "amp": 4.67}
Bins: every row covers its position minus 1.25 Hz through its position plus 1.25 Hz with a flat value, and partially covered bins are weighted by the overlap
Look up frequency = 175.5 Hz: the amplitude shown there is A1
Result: 5.93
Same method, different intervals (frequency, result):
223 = 5.95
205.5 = 4.69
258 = 3.38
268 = 3.84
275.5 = 5.09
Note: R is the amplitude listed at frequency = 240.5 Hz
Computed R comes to 4.79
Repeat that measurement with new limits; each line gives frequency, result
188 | 6.27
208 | 5.79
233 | 5.5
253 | 3.58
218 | 6.36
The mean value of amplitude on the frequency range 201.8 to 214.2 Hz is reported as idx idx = 5.4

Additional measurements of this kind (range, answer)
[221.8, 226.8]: 5.74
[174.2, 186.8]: 6.18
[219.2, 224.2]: 5.98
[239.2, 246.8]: 4.38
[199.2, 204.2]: 4.38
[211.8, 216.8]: 6.2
